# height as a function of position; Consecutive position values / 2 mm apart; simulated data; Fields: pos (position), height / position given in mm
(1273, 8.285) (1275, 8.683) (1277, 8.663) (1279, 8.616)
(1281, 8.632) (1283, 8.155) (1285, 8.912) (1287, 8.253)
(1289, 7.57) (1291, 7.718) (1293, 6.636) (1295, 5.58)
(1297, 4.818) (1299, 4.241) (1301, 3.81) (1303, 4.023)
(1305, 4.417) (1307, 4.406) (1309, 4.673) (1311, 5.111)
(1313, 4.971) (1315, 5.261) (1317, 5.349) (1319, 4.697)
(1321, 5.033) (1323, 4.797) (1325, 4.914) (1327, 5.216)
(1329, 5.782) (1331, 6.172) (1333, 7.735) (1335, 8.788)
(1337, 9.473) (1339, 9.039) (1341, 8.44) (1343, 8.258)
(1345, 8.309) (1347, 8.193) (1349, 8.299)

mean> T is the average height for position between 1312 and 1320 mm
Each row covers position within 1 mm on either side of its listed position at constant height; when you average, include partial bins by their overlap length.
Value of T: 5.07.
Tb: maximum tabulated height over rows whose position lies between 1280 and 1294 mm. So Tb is 8.912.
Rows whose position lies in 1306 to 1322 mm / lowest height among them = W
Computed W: 4.406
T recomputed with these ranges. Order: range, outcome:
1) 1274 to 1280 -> 8.65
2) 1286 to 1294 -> 7.54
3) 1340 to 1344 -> 8.35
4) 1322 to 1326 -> 4.86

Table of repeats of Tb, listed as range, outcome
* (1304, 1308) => 4.417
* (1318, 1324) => 5.033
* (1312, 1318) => 5.349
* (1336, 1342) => 9.473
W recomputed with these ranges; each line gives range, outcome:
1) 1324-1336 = 4.914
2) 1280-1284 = 8.155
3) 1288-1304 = 3.81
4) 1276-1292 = 7.57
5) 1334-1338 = 8.788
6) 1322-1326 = 4.797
